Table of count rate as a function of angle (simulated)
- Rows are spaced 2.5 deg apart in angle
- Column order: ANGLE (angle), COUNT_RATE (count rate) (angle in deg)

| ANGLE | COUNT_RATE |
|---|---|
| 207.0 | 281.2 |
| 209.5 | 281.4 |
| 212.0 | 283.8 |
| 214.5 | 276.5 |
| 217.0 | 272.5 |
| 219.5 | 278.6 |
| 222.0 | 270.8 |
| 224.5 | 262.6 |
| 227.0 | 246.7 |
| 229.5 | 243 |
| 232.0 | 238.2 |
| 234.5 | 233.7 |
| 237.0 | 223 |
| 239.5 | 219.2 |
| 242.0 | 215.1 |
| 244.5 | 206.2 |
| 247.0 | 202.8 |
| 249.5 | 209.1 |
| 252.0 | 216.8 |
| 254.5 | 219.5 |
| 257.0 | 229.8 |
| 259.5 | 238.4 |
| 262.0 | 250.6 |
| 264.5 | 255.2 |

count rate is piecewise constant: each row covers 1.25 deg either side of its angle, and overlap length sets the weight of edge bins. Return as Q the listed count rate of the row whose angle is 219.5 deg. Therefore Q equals 278.6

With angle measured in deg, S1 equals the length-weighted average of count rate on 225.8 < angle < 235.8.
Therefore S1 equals 240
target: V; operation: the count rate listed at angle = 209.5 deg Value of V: 281.4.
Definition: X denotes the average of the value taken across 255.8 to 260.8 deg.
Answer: 234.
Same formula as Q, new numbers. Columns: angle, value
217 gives 272.5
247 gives 202.8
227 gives 246.7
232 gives 238.2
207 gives 281.2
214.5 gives 276.5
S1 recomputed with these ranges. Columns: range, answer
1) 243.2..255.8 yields 211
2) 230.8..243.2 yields 226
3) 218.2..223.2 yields 275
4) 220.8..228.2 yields 260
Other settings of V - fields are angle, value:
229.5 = 243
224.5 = 262.6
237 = 223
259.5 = 238.4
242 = 215.1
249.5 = 209.1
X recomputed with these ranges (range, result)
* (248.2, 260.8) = 223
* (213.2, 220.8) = 276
